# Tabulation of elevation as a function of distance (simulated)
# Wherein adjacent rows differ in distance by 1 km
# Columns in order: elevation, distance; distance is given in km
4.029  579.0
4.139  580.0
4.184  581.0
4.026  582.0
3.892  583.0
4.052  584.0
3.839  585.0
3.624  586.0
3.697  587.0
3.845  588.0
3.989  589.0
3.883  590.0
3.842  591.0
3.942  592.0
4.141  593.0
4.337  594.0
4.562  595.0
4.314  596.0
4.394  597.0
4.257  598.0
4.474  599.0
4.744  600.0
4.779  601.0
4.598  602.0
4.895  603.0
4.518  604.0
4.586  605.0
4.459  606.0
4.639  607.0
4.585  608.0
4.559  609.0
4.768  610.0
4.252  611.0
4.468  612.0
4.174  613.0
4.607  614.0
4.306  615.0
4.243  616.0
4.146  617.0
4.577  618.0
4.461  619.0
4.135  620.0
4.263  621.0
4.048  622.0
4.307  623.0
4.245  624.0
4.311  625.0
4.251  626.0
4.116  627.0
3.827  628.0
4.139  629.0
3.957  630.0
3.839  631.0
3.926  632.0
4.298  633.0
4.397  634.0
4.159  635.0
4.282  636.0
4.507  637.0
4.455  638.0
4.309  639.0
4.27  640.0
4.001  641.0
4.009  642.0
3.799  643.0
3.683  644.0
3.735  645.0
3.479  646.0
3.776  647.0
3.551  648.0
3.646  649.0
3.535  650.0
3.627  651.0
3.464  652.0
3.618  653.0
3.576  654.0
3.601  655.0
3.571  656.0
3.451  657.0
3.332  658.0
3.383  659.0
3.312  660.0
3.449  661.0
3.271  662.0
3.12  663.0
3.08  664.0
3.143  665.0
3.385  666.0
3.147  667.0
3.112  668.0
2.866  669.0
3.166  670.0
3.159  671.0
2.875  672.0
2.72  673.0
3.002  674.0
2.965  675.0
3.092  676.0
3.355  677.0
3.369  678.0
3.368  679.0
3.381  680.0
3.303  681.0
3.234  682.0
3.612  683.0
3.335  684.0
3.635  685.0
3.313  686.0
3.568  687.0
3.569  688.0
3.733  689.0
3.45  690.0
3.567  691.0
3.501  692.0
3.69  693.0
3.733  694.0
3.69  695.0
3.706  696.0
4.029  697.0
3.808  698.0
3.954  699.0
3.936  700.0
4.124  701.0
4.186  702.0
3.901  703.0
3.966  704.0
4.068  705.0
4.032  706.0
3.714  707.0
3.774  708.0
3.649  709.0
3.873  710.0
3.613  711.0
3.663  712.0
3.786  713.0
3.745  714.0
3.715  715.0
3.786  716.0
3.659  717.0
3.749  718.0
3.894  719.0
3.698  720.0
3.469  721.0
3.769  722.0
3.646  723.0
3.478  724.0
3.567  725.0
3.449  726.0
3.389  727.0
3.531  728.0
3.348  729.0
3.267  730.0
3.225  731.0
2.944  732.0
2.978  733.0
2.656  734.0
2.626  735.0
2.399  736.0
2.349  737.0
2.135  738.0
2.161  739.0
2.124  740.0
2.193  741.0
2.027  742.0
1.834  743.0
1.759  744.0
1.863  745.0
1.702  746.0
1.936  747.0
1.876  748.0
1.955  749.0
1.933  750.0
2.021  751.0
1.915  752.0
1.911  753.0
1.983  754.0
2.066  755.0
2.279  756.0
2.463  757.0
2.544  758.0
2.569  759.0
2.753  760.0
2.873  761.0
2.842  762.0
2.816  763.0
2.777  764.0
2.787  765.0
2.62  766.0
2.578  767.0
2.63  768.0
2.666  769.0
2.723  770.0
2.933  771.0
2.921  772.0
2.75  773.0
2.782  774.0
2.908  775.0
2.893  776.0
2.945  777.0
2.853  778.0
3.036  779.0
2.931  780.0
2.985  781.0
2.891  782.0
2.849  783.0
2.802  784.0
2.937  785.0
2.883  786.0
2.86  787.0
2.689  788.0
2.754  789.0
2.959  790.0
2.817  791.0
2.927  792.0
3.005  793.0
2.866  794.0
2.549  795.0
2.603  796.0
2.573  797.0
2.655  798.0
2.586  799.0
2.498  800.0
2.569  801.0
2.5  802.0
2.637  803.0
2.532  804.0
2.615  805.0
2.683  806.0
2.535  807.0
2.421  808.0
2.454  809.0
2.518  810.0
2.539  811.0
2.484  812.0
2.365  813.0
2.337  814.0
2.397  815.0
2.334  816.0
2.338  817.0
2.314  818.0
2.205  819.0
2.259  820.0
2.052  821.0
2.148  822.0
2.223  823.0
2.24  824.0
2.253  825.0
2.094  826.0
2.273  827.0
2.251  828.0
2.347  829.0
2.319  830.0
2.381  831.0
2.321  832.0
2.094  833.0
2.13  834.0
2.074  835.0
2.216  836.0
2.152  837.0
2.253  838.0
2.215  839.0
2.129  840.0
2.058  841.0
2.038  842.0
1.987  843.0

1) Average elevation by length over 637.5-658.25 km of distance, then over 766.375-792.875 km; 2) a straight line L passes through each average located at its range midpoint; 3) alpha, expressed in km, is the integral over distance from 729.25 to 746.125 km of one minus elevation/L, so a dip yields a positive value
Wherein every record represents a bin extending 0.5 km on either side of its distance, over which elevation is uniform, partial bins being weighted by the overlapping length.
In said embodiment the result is 4.0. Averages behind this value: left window 3.74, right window 2.84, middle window 2.4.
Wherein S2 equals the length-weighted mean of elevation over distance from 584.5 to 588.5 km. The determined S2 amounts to 3.75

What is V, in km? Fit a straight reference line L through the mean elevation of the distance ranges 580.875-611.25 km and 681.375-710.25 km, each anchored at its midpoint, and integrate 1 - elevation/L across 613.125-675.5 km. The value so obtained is 4.1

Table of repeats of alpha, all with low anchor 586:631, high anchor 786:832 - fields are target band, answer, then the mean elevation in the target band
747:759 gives 3.6 km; 2.1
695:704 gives -1.2 km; 3.94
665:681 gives 2.5 km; 3.14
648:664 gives 1.7 km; 3.45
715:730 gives -1.5 km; 3.59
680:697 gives 0.1 km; 3.55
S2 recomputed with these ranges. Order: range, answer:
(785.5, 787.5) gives 2.87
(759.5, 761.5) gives 2.81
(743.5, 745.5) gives 1.81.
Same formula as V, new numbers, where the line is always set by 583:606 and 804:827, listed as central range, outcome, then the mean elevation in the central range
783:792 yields -0.86 km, 2.84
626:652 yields -0.72 km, 3.97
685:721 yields -4.89 km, 3.76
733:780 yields 6.77 km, 2.43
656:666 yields 1.01 km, 3.3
